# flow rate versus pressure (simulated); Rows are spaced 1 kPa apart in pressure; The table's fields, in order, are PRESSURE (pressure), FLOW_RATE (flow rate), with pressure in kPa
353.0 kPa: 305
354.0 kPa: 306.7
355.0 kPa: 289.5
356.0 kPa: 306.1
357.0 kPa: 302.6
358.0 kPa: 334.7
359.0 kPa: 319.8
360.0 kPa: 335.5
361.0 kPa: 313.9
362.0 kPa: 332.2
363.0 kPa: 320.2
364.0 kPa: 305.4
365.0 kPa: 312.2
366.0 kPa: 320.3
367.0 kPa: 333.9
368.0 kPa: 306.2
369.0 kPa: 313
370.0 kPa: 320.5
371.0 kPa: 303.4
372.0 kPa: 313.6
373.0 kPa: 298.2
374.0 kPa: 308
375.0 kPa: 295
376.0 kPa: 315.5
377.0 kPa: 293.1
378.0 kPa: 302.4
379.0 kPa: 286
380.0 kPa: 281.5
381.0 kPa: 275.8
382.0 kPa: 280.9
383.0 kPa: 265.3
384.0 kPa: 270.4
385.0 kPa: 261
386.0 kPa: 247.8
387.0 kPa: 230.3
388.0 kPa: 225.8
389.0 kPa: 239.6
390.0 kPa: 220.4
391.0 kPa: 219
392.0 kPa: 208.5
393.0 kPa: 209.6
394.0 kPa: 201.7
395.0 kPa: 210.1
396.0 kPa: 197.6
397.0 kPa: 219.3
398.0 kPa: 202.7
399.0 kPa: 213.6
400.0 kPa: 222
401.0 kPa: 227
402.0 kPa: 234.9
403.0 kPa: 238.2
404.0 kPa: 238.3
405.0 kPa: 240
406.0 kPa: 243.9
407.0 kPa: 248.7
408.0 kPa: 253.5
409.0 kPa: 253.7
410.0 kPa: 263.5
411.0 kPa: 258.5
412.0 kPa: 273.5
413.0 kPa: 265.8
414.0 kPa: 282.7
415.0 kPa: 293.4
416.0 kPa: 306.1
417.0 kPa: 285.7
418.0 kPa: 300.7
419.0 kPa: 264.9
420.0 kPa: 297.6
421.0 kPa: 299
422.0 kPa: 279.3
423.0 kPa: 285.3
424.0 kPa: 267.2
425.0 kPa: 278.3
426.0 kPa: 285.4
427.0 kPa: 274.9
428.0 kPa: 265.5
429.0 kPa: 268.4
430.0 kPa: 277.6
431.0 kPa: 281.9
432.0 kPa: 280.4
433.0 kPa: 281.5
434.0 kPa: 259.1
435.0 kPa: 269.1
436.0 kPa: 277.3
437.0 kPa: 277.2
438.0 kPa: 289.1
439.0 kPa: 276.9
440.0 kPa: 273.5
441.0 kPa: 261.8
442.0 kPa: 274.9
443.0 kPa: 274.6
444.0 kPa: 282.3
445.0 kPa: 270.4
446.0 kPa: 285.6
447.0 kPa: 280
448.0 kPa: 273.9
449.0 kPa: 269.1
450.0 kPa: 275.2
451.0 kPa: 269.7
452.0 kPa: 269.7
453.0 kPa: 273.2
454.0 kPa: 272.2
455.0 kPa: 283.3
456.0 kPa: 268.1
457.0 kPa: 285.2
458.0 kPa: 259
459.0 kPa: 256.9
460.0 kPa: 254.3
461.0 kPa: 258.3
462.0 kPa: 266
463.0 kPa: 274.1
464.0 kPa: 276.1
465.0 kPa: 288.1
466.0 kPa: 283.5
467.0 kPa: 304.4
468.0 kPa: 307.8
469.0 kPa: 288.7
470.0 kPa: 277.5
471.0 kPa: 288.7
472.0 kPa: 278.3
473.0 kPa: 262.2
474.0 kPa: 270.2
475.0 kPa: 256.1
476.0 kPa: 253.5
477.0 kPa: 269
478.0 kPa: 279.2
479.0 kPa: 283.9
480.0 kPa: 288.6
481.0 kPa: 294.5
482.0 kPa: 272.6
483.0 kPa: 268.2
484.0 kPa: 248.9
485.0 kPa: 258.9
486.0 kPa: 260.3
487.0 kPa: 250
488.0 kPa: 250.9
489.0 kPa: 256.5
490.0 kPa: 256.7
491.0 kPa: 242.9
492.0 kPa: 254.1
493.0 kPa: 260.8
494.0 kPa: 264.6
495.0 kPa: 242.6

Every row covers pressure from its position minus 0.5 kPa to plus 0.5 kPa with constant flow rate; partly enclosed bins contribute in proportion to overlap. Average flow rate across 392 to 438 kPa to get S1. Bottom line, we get 259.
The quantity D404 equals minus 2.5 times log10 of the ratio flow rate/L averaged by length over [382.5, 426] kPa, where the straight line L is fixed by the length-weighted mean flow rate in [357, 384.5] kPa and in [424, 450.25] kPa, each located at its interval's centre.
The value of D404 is 0.16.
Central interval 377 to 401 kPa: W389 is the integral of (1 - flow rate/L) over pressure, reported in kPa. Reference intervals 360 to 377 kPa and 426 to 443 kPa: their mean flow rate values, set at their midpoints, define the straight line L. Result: 4.9 kPa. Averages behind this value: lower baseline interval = 313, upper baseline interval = 275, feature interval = 240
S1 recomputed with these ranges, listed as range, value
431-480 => 275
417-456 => 277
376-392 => 260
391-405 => 218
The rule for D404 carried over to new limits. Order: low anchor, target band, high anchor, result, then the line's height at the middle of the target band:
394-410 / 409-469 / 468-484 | -0.10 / 253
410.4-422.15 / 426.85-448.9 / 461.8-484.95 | 0.02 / 281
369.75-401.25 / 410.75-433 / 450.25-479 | -0.07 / 264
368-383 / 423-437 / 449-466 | 0.02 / 280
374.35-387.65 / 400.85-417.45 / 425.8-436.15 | 0.06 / 275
